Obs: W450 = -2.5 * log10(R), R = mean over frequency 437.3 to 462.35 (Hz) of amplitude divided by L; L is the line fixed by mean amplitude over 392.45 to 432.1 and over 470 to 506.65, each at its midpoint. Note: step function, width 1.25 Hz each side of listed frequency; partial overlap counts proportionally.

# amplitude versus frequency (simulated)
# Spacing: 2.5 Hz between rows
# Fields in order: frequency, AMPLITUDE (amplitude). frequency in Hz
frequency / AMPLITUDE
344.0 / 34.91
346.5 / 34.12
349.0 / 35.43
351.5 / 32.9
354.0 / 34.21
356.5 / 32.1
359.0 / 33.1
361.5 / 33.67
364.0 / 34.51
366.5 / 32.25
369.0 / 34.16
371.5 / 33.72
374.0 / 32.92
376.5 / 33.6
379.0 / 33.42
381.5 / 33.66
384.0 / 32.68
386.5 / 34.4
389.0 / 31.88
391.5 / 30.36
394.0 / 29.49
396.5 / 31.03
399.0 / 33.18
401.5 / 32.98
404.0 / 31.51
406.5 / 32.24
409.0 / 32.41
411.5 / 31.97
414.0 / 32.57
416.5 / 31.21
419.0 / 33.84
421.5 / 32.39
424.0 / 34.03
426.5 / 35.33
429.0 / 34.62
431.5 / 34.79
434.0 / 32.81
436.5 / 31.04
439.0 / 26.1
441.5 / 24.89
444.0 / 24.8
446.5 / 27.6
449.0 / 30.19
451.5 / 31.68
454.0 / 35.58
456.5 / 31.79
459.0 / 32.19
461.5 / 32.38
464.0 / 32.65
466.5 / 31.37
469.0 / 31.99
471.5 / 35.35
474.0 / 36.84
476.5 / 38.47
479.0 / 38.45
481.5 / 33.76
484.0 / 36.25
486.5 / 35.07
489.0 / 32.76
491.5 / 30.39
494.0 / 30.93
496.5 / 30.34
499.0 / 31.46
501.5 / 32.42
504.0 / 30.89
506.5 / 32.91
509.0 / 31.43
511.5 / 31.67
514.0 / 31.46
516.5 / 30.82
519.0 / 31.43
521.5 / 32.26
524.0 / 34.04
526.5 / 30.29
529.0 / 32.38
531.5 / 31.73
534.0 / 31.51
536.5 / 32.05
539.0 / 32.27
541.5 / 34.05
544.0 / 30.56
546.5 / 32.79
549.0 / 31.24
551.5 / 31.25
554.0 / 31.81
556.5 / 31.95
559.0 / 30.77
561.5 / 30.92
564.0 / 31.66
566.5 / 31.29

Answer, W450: 0.12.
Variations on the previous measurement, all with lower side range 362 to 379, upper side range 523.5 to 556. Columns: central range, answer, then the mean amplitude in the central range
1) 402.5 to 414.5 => 0.03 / 32.1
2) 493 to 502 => 0.04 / 31.2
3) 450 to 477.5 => -0.03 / 33.6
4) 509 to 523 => 0.02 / 31.6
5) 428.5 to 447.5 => 0.12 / 29.4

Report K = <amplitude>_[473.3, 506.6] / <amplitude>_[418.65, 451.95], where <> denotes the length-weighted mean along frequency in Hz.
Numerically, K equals 1.09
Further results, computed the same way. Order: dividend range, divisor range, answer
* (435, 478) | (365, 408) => 0.97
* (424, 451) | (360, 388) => 0.91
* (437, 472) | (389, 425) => 0.95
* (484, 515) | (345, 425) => 0.97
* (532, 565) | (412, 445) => 1.01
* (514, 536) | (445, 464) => 1.01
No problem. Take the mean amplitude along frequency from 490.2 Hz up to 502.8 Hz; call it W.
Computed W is 31.1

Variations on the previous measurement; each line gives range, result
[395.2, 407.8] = 32.2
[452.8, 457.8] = 33.7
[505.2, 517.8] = 31.7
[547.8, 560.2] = 31.4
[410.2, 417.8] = 31.9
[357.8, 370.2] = 33.5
